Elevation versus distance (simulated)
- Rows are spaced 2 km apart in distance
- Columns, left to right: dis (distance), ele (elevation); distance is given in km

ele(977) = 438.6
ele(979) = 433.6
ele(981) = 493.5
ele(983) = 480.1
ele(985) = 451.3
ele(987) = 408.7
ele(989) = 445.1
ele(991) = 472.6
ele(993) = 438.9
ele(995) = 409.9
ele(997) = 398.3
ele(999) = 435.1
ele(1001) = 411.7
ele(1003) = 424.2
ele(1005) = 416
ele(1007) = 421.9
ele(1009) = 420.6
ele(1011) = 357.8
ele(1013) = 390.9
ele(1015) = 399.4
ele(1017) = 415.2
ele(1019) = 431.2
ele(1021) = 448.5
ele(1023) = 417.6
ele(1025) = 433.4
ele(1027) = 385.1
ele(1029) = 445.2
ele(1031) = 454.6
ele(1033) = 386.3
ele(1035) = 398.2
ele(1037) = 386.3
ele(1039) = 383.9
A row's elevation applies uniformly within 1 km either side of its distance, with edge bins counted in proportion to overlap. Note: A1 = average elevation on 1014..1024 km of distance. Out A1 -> 422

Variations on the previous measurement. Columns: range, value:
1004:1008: 419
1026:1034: 418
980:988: 458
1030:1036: 413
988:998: 433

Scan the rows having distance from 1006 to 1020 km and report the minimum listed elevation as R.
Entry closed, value 357.8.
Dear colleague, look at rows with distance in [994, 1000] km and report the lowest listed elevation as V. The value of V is 398.3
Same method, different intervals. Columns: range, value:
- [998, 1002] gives 411.7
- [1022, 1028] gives 385.1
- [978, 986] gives 433.6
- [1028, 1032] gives 445.2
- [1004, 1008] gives 416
